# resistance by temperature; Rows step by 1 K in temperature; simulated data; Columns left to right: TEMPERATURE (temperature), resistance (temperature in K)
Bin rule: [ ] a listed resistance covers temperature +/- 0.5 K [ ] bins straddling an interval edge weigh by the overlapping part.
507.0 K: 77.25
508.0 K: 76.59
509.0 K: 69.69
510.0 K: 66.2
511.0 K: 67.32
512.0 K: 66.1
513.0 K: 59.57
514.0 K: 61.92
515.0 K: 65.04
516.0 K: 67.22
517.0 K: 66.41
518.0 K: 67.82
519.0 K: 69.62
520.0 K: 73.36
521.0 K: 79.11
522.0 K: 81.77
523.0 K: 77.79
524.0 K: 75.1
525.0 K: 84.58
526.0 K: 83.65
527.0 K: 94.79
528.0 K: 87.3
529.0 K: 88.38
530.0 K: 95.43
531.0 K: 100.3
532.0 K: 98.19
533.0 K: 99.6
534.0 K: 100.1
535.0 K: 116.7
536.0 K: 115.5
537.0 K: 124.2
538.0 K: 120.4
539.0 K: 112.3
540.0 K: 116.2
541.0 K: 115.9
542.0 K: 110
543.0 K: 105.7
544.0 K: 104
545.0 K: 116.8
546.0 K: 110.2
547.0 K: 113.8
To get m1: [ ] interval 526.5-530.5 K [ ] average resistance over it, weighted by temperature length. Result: 91.5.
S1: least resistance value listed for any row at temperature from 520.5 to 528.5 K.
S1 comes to 75.1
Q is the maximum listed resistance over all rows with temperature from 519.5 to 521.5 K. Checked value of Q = 79.11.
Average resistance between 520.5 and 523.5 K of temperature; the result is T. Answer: 79.6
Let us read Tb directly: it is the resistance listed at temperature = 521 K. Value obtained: 79.11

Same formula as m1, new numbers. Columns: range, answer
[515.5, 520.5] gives 68.9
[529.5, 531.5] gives 97.9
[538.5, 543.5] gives 112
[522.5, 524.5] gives 76.4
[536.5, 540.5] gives 118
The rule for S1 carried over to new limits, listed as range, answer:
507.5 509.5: 69.69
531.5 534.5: 98.19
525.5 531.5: 83.65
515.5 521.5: 66.41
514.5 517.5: 65.04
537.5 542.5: 110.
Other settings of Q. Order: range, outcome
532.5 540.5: 124.2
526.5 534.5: 100.3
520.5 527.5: 94.79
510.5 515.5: 67.32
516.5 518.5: 67.82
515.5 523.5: 81.77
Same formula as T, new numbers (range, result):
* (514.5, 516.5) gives 66.1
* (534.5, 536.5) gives 116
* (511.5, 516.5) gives 64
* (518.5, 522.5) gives 76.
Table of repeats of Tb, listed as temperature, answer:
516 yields 67.22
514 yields 61.92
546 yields 110.2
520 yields 73.36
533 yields 99.6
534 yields 100.1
